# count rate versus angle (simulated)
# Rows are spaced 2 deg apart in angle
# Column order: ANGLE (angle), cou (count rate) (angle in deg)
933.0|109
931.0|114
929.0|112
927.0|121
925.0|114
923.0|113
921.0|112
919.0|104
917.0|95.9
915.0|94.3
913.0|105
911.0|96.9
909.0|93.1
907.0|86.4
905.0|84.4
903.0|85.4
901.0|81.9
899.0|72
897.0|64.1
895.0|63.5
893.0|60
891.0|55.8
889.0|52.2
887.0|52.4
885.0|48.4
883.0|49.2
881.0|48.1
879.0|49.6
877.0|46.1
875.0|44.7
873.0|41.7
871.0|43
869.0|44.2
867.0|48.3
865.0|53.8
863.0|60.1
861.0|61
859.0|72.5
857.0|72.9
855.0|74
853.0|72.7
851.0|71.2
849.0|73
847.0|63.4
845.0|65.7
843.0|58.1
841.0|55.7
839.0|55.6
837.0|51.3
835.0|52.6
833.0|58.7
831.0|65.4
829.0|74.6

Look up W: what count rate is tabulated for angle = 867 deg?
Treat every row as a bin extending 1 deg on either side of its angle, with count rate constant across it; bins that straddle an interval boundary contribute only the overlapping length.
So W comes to 48.3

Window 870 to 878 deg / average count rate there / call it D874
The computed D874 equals 43.9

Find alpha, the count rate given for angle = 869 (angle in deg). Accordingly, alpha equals 44.2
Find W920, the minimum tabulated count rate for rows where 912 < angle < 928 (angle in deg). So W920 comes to 94.3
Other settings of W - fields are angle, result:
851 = 71.2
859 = 72.5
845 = 65.7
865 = 53.8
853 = 72.7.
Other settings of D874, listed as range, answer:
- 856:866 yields 64.1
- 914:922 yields 102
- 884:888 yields 50.4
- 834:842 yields 53.8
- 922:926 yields 114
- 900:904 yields 83.7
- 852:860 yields 73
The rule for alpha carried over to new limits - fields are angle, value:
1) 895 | 63.5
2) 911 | 96.9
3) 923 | 113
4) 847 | 63.4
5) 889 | 52.2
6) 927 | 121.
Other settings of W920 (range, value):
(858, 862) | 61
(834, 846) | 51.3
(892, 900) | 60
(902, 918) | 84.4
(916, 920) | 95.9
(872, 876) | 41.7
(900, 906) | 81.9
